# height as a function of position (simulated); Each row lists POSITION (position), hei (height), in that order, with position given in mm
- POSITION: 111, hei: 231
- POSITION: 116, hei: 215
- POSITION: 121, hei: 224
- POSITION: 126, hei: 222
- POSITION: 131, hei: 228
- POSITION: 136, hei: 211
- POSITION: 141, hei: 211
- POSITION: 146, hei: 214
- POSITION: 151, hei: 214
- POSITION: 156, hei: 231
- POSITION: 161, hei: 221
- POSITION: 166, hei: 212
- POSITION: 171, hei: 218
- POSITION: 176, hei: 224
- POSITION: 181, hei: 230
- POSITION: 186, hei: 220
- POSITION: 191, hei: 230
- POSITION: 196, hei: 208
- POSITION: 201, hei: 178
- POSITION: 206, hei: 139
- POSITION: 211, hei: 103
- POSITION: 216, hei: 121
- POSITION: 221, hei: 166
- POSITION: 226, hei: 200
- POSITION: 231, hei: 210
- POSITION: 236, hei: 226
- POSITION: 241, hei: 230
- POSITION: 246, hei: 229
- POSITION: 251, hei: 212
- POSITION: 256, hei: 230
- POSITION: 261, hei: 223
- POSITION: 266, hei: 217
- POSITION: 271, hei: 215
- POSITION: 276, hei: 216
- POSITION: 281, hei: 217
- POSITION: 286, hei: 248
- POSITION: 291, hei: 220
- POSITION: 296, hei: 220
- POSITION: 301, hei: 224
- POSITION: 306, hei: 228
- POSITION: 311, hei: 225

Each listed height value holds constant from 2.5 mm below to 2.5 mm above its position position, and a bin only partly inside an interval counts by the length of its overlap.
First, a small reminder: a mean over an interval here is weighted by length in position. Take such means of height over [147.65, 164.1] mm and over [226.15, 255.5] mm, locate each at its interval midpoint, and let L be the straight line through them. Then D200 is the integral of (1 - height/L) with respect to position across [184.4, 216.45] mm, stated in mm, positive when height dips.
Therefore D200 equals 6.91 mm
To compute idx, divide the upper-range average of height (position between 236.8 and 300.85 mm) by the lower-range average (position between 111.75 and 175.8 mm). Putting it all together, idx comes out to 1.0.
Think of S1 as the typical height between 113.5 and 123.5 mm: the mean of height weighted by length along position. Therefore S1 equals 220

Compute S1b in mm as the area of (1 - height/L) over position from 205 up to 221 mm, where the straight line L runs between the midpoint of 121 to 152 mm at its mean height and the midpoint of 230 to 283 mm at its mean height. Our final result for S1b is 6.8 mm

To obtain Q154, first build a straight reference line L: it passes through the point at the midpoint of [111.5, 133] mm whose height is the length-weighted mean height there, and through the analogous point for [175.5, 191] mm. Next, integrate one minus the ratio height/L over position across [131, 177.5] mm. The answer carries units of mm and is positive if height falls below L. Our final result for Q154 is 1.4 mm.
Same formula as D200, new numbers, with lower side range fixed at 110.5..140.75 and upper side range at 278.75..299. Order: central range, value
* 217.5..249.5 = 2.41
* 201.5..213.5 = 4.99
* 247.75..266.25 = 0.32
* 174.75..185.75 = -0.17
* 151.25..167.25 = 0.04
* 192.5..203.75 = 1.41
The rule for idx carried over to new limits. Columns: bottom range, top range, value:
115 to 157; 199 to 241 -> 0.78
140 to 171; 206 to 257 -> 0.87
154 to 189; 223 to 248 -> 0.98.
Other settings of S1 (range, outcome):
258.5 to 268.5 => 220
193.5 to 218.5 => 150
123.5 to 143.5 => 218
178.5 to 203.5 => 213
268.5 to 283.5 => 216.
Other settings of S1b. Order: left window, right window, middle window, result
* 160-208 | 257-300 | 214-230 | 3.44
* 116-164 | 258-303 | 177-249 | 9.09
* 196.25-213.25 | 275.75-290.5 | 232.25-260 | -4.97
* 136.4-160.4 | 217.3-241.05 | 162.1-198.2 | -1.74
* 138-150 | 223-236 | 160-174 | -0.37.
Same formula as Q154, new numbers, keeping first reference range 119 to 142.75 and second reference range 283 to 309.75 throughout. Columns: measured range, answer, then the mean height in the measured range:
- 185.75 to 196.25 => 0.04 mm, 222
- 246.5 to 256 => 0.21 mm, 220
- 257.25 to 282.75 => 0.91 mm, 218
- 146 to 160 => -0.02 mm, 221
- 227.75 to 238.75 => 0.36 mm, 217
